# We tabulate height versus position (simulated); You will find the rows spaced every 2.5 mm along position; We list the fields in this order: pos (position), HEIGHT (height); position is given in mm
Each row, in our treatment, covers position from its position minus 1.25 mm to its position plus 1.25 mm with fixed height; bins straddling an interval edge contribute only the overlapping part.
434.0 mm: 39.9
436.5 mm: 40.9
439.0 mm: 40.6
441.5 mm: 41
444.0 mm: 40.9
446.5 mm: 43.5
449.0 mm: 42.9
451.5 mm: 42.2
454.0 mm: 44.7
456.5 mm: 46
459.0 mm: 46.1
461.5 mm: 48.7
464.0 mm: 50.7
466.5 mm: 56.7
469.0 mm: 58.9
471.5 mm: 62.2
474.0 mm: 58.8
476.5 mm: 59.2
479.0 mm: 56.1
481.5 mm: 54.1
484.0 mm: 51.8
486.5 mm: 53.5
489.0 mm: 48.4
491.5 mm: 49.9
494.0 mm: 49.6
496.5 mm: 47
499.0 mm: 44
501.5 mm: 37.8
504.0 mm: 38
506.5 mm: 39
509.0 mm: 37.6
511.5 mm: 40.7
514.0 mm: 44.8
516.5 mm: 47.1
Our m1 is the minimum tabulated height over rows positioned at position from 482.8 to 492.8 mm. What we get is 48.4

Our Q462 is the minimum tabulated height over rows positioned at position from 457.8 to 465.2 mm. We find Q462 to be 46.1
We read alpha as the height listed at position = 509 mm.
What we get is 37.6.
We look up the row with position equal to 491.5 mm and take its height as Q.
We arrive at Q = 49.9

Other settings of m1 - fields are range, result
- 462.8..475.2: 50.7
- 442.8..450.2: 40.9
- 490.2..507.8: 37.8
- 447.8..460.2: 42.2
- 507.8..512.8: 37.6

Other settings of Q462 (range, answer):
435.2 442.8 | 40.6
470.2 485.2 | 51.8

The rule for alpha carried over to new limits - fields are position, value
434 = 39.9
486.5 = 53.5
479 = 56.1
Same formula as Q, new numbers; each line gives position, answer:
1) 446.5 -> 43.5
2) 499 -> 44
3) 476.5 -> 59.2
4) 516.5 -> 47.1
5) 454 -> 44.7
